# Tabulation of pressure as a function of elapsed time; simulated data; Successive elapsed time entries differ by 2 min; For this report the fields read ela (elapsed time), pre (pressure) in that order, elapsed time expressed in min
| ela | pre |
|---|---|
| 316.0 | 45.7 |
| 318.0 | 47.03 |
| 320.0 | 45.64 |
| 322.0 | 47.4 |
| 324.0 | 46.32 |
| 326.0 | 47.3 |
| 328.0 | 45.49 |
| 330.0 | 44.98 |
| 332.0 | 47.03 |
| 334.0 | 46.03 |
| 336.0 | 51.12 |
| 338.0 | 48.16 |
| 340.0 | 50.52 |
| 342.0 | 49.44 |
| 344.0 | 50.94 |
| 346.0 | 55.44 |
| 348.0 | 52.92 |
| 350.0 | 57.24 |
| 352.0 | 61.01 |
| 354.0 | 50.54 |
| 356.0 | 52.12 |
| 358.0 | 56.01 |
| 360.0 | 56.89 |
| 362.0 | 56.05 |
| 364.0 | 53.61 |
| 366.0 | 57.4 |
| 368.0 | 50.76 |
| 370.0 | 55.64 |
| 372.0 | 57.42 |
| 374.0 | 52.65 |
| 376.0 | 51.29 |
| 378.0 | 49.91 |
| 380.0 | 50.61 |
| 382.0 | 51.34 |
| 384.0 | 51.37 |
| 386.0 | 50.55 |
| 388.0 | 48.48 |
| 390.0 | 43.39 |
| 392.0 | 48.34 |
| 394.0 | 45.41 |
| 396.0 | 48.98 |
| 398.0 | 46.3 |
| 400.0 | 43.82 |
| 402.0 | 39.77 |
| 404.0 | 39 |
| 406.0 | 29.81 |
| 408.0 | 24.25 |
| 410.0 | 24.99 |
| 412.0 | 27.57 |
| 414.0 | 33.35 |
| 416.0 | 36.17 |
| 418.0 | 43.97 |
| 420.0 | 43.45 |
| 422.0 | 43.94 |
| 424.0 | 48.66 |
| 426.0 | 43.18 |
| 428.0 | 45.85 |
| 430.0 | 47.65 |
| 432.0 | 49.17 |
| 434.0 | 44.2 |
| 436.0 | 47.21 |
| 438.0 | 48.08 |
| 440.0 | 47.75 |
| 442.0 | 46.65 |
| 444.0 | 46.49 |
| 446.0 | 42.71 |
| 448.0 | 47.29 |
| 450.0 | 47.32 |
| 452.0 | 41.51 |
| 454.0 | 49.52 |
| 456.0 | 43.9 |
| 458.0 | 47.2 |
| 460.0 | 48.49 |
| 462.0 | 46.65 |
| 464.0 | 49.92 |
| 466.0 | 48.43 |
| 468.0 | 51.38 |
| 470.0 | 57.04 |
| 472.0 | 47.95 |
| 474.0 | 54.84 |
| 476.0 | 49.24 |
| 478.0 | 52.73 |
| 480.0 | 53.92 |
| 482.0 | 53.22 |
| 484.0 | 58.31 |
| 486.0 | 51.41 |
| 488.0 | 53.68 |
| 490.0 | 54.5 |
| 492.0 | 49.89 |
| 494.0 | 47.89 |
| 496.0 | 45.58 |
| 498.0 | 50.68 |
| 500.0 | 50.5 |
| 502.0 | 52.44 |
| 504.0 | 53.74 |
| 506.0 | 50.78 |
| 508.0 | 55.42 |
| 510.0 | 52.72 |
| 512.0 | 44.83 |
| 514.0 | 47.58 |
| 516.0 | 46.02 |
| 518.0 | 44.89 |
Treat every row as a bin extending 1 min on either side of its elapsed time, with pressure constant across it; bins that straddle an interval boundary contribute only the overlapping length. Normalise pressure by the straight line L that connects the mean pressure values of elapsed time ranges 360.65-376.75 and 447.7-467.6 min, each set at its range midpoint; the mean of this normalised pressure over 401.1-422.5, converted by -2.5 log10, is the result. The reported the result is 0.41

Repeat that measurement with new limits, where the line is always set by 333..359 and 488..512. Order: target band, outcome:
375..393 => 0.056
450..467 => 0.099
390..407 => 0.213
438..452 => 0.121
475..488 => -0.040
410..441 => 0.207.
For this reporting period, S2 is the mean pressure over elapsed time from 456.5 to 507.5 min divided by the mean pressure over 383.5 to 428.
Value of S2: 1.24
